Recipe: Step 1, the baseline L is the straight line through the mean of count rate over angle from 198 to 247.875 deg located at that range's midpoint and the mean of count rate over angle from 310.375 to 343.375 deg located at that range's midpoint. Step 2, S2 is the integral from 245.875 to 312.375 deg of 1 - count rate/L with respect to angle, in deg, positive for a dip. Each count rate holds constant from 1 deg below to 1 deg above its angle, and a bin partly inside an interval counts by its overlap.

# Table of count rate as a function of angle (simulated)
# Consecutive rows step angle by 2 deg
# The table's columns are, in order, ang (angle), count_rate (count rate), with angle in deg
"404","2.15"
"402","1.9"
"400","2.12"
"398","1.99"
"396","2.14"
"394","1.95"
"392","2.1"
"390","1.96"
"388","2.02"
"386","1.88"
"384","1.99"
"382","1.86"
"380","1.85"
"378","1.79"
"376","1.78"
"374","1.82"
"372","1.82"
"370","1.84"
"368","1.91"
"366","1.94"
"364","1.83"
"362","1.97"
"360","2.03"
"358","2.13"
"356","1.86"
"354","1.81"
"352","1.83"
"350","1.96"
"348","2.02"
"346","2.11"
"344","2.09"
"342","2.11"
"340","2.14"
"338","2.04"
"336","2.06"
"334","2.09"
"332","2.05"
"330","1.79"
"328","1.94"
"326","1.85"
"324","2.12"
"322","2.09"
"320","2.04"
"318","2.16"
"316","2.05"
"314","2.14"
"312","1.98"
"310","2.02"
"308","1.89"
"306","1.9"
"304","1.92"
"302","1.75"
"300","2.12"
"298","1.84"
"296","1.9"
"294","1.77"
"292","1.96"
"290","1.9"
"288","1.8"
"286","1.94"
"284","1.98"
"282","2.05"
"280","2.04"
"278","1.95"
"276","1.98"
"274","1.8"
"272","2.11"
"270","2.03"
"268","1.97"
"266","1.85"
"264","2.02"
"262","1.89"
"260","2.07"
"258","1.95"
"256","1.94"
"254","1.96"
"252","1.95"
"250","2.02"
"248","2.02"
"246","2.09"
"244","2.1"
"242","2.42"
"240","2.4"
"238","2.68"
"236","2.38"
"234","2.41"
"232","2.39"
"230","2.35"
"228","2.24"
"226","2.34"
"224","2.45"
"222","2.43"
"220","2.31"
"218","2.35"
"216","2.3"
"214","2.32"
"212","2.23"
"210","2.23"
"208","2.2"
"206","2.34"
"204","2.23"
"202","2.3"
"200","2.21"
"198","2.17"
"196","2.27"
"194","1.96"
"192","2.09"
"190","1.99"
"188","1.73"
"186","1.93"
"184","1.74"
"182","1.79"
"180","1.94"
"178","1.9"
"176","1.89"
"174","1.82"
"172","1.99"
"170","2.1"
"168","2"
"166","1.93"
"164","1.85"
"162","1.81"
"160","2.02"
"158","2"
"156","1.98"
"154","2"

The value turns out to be 6.6 deg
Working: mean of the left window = 2.31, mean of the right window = 2.04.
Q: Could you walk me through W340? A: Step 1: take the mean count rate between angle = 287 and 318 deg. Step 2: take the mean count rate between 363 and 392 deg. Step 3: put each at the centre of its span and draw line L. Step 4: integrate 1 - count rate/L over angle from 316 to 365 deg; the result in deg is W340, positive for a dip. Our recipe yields -2.4 deg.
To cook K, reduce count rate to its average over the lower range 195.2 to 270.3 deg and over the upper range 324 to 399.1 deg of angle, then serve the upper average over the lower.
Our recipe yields 0.89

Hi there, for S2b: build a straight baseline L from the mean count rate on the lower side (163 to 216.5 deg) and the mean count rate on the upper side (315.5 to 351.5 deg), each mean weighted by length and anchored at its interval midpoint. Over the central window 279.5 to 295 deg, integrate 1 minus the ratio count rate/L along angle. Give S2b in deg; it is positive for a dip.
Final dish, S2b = 0.9 deg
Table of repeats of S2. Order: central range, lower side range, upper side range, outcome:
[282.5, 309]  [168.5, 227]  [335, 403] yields 1.7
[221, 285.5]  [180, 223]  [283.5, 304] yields -4.0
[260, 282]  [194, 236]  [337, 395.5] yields 2.0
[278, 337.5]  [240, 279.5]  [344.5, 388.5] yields 0.0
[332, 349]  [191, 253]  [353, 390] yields -0.9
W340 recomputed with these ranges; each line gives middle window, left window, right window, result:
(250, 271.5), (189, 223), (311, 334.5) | 1.7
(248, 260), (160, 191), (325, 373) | -0.3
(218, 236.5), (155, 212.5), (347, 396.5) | -3.4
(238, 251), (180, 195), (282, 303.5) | -2.2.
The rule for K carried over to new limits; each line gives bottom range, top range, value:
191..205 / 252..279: 0.90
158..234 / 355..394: 0.91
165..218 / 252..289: 0.95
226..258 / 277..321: 0.88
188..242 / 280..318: 0.85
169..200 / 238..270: 1.05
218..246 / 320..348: 0.86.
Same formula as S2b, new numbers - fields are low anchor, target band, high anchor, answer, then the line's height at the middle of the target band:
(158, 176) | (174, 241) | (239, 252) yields -4.4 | 2.05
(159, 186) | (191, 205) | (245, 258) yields -1.7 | 1.93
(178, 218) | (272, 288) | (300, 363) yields 0.6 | 2.04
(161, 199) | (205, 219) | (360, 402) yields -2.5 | 1.94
